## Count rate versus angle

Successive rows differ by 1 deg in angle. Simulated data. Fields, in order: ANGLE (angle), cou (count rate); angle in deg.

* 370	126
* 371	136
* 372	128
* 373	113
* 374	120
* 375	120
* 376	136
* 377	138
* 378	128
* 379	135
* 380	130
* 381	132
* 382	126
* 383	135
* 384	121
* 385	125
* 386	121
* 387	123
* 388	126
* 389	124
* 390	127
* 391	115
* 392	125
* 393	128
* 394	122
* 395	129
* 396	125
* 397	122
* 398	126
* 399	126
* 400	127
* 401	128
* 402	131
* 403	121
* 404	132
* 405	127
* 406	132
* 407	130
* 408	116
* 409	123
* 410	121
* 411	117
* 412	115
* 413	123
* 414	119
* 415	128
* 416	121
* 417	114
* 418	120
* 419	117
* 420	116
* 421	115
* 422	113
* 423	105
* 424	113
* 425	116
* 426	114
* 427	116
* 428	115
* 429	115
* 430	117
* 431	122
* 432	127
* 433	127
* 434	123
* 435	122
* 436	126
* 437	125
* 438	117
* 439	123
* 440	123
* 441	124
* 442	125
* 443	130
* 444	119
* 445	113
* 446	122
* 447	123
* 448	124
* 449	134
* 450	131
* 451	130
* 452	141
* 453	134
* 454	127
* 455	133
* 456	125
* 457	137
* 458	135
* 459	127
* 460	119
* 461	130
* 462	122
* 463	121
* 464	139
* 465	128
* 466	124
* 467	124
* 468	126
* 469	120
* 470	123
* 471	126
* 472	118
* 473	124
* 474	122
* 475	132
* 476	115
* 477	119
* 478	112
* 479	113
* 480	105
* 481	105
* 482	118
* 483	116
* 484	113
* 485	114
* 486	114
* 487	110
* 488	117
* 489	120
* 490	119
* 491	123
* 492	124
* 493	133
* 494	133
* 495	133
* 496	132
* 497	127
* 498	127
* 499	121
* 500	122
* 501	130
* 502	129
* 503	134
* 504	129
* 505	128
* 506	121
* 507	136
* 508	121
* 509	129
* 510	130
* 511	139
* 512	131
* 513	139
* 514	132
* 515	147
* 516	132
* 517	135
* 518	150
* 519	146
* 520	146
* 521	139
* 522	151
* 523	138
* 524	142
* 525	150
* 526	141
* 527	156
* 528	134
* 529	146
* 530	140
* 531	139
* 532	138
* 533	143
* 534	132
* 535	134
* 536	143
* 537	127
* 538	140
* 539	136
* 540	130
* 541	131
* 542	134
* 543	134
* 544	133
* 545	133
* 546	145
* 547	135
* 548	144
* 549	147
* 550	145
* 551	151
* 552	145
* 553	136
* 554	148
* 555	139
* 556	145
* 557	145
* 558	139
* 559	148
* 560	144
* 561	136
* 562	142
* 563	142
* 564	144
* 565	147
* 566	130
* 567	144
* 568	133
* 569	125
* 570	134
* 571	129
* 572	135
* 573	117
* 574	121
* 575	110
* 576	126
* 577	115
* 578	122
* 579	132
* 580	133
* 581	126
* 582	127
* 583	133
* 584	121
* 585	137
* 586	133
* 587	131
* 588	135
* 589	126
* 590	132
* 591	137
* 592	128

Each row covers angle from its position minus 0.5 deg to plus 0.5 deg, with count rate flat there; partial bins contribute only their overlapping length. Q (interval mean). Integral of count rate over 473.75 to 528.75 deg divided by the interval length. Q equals 129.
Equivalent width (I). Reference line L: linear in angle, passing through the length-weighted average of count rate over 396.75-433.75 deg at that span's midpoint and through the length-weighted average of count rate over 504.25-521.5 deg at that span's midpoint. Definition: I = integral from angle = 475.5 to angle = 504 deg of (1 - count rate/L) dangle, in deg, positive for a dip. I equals 2.4 deg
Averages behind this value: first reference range 121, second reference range 135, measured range 121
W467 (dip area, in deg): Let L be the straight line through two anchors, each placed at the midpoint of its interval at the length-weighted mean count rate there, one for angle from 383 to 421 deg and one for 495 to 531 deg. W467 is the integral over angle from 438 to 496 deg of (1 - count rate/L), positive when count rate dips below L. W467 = 3.2 deg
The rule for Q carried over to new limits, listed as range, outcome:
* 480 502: 121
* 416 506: 123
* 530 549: 137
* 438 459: 127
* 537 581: 136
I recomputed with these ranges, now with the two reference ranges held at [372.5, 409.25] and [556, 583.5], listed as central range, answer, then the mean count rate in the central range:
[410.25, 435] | 1.82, 118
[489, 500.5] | 0.31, 126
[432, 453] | 0.44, 125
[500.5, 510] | 0.13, 129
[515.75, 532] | -1.46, 143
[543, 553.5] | -0.72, 141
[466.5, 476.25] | 0.45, 123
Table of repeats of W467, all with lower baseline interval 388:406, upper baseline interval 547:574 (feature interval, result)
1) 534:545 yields 0.3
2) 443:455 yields 0.2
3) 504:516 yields 0.3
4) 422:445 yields 1.6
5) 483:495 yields 1.2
